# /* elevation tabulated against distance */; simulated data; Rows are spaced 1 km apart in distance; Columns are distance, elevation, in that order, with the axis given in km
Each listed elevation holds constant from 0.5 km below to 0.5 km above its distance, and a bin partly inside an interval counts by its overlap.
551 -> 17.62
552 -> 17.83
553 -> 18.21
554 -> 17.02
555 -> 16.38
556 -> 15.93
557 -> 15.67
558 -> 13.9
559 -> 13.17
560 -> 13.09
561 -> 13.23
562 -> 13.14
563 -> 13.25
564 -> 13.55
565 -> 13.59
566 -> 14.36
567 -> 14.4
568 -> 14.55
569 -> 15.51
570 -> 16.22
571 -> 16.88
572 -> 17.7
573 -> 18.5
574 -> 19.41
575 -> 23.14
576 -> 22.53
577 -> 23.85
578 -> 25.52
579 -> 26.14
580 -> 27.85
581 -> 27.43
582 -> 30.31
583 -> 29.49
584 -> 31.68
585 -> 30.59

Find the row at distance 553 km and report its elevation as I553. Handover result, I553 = 18.21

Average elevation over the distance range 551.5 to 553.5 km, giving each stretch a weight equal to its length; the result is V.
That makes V 18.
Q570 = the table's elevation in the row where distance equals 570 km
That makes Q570 16.22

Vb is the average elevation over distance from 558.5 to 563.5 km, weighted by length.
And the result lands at 13.2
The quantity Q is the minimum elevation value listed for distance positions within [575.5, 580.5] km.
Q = 22.53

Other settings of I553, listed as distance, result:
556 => 15.93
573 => 18.5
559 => 13.17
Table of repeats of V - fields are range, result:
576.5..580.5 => 25.8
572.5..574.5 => 19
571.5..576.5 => 20.3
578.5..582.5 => 27.9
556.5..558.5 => 14.8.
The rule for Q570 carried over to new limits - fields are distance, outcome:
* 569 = 15.51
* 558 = 13.9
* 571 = 16.88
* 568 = 14.55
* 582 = 30.31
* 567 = 14.4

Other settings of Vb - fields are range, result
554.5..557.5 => 16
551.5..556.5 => 17.1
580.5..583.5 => 29.1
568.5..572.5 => 16.6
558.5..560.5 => 13.1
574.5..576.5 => 22.8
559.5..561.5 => 13.2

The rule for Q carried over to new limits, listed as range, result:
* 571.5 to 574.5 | 17.7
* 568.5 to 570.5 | 15.51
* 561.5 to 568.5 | 13.14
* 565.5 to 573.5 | 14.36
